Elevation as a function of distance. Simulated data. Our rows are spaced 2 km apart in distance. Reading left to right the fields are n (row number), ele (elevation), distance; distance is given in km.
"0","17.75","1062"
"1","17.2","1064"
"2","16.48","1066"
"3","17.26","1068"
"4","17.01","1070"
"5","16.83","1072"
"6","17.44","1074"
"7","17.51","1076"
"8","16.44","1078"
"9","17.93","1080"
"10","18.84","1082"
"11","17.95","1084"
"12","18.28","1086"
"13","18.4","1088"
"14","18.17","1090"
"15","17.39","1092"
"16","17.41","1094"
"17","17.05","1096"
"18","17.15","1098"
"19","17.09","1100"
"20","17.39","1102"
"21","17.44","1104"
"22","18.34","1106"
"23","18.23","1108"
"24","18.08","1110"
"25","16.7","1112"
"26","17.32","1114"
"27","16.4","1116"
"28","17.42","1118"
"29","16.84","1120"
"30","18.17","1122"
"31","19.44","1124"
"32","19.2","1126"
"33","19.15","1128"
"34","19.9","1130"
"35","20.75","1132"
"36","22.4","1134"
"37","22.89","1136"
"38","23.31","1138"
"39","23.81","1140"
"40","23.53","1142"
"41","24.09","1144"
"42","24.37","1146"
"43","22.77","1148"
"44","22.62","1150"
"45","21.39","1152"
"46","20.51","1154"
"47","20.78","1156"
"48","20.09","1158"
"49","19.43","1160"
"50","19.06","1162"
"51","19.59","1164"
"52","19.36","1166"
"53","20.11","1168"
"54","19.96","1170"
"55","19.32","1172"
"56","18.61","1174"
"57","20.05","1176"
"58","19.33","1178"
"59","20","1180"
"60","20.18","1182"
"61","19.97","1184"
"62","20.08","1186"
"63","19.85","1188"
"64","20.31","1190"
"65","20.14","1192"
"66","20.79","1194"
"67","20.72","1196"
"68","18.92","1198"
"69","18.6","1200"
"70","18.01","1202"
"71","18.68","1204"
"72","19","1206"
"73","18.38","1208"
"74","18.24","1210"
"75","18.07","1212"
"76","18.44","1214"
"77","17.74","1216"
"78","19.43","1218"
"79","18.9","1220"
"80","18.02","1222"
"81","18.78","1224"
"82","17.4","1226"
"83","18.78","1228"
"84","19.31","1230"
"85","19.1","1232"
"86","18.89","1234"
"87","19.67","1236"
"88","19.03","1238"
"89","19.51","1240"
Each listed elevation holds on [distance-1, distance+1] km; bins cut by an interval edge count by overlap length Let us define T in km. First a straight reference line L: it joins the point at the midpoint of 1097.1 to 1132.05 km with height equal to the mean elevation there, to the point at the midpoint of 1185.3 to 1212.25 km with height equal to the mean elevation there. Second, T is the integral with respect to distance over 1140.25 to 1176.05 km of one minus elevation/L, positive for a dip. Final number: -4.42 km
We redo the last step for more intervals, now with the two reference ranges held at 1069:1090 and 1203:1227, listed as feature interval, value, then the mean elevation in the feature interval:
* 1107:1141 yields -2.80 km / 19.4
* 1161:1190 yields -2.37 km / 19.7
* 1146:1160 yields -2.59 km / 21.4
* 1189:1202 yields -1.03 km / 19.8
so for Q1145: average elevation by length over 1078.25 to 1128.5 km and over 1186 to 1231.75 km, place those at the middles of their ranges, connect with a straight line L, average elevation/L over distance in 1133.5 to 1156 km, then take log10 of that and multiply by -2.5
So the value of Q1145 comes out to -0.24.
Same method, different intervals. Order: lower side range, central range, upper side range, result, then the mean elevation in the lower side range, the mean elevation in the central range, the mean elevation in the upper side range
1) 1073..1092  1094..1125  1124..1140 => 0.12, 17.9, 17.5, 21.2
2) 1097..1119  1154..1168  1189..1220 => -0.09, 17.4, 19.8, 19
